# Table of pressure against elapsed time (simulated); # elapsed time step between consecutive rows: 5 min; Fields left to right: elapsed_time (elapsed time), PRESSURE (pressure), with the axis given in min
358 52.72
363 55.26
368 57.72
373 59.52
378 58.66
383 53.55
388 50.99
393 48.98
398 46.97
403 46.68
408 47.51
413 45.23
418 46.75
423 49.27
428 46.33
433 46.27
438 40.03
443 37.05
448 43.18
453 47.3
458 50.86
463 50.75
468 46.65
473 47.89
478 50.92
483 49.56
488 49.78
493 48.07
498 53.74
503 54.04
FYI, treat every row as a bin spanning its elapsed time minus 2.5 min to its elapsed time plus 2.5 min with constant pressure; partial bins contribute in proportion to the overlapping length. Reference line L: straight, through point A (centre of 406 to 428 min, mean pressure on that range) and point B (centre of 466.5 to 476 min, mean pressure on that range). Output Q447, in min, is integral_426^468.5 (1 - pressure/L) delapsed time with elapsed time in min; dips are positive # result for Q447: 1.8 min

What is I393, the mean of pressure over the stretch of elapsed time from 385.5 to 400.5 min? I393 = 49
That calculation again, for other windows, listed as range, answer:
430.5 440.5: 43.1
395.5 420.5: 46.6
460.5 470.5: 48.7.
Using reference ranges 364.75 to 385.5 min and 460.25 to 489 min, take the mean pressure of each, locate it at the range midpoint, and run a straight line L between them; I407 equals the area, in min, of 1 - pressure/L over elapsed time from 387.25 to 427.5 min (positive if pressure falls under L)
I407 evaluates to 5.22 min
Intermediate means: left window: 57.3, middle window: 47.6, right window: 49.2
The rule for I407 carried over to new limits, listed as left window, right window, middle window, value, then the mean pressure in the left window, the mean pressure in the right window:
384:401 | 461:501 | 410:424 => 0.7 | 49.3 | 49.7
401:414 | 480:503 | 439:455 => 2.1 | 46.6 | 50.7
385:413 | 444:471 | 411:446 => 2.4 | 48.1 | 47.2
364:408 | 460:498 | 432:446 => 2.8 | 52.7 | 49.4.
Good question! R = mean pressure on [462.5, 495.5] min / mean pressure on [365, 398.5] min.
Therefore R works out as 0.90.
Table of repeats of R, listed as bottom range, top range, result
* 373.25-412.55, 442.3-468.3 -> 0.92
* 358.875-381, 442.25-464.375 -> 0.81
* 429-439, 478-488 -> 1.13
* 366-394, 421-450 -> 0.79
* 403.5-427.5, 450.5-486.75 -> 1.04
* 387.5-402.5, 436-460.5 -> 0.90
